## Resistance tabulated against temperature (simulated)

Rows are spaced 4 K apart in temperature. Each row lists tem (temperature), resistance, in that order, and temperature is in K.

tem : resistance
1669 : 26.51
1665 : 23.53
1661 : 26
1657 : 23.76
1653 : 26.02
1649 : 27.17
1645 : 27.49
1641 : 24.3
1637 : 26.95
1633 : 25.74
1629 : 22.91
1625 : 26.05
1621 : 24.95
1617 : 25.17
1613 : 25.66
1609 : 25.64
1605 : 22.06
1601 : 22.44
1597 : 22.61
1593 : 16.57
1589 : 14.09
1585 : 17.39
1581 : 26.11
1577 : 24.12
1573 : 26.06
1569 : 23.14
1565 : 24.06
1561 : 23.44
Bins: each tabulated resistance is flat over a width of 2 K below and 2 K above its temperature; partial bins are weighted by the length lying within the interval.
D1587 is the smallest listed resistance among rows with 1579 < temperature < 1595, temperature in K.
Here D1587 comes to 14.09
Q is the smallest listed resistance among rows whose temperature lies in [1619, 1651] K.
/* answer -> 22.91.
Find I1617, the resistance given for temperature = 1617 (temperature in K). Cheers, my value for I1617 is 25.17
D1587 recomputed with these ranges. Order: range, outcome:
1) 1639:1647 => 24.3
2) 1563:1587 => 17.39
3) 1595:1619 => 22.06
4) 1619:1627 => 24.95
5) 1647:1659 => 23.76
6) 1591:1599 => 16.57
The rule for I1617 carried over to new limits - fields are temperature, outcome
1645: 27.49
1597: 22.61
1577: 24.12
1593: 16.57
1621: 24.95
